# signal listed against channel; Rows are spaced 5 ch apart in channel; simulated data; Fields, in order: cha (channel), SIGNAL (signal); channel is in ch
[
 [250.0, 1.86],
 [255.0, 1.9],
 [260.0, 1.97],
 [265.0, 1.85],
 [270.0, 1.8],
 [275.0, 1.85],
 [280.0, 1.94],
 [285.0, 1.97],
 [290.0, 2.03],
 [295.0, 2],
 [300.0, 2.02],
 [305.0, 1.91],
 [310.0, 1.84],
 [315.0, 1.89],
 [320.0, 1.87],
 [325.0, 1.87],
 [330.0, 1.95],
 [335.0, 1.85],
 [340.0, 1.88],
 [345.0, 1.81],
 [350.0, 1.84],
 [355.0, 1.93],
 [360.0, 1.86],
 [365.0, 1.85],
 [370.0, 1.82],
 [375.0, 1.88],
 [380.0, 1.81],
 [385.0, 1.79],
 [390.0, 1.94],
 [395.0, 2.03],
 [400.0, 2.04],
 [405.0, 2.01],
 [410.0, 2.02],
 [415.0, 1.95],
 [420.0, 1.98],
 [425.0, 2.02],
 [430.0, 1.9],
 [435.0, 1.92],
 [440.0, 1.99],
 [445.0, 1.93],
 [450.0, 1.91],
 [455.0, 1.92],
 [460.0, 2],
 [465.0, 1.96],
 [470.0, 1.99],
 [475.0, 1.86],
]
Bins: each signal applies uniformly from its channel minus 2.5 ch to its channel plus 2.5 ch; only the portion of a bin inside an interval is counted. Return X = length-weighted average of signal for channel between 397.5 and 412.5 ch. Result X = 2.02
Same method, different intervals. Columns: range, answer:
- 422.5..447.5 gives 1.95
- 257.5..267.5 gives 1.91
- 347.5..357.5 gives 1.89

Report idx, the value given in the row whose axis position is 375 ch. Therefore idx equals 1.88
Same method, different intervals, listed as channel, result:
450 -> 1.91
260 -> 1.97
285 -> 1.97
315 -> 1.89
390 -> 1.94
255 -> 1.9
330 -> 1.95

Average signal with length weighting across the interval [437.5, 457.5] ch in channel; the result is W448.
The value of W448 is 1.94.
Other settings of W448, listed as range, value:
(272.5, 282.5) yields 1.9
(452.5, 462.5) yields 1.96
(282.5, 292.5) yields 2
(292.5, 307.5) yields 1.98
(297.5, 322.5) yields 1.91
